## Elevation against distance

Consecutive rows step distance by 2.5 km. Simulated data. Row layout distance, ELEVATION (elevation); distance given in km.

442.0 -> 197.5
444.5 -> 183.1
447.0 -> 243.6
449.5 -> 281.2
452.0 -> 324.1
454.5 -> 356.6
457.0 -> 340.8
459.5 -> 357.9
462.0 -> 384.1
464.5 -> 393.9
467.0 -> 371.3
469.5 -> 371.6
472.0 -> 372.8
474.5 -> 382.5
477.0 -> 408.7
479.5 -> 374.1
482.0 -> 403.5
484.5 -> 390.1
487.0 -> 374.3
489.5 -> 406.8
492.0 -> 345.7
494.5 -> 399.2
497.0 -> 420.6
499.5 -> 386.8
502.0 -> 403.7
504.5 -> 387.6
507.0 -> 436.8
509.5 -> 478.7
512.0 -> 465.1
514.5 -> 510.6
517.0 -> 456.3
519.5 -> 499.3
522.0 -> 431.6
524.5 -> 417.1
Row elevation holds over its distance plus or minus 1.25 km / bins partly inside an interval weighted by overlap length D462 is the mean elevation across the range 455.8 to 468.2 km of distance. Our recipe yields 370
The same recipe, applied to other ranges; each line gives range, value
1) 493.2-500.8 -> 402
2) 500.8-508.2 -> 409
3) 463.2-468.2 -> 383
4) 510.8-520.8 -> 483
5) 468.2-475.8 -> 376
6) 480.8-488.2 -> 389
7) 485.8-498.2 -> 389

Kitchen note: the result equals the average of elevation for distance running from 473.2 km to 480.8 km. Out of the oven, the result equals 388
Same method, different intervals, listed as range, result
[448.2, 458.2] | 325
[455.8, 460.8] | 350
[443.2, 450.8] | 236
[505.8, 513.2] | 460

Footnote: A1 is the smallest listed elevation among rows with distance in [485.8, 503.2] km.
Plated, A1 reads 345.7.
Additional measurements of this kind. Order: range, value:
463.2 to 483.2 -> 371.3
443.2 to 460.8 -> 183.1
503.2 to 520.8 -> 387.6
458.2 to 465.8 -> 357.9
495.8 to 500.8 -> 386.8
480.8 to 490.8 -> 374.3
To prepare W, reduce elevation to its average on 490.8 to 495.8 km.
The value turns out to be 373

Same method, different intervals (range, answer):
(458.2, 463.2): 371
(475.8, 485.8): 394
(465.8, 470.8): 371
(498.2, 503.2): 395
